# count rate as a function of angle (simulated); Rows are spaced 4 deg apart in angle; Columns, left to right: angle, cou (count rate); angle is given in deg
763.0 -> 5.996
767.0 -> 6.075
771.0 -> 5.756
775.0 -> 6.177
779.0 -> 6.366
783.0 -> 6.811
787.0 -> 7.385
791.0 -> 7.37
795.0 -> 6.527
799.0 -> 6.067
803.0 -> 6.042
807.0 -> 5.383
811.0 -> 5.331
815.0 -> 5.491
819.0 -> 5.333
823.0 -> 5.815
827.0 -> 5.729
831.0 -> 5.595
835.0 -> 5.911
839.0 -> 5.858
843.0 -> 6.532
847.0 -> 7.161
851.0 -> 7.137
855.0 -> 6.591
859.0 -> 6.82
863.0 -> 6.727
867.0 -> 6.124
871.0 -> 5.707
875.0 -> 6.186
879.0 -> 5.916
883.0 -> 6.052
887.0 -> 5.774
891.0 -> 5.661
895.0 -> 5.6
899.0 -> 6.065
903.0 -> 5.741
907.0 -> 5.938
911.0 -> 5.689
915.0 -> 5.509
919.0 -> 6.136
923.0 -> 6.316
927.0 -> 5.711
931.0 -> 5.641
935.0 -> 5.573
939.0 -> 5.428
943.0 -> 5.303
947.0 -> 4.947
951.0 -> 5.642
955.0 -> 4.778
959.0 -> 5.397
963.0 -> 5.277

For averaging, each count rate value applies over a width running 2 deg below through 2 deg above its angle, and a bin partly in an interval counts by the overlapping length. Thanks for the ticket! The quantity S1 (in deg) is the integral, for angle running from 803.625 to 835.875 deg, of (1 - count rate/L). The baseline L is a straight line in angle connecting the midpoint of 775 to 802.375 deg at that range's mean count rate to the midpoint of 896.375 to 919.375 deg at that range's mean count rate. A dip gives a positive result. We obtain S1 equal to 4.35 deg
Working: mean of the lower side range 6.68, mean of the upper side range 5.82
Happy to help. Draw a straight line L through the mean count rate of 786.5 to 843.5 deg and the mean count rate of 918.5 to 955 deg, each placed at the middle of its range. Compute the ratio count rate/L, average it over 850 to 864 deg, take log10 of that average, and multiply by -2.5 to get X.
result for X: -0.17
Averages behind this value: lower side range 5.98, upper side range 5.57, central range 6.8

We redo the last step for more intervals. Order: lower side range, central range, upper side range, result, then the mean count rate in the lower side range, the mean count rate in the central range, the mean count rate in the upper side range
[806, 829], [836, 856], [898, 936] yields -0.18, 5.52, 6.62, 5.83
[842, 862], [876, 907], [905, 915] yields 0.05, 6.86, 5.85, 5.75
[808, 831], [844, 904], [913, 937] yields -0.10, 5.54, 6.23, 5.81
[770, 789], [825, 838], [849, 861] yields 0.17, 6.54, 5.75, 6.85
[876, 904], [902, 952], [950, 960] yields -0.03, 5.85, 5.66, 5.22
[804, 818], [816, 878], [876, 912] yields -0.11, 5.44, 6.2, 5.84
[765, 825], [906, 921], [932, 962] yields -0.06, 6.13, 5.81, 5.31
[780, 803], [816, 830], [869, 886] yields 0.15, 6.74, 5.61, 5.95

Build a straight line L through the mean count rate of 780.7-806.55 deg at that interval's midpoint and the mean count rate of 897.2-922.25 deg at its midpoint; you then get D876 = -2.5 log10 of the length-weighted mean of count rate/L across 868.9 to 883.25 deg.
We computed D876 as 0.023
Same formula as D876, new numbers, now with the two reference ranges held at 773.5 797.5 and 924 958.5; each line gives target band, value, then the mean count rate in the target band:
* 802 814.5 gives 0.186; 5.54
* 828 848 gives 0.029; 6.14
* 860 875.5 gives -0.031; 6.23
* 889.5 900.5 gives 0.008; 5.77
